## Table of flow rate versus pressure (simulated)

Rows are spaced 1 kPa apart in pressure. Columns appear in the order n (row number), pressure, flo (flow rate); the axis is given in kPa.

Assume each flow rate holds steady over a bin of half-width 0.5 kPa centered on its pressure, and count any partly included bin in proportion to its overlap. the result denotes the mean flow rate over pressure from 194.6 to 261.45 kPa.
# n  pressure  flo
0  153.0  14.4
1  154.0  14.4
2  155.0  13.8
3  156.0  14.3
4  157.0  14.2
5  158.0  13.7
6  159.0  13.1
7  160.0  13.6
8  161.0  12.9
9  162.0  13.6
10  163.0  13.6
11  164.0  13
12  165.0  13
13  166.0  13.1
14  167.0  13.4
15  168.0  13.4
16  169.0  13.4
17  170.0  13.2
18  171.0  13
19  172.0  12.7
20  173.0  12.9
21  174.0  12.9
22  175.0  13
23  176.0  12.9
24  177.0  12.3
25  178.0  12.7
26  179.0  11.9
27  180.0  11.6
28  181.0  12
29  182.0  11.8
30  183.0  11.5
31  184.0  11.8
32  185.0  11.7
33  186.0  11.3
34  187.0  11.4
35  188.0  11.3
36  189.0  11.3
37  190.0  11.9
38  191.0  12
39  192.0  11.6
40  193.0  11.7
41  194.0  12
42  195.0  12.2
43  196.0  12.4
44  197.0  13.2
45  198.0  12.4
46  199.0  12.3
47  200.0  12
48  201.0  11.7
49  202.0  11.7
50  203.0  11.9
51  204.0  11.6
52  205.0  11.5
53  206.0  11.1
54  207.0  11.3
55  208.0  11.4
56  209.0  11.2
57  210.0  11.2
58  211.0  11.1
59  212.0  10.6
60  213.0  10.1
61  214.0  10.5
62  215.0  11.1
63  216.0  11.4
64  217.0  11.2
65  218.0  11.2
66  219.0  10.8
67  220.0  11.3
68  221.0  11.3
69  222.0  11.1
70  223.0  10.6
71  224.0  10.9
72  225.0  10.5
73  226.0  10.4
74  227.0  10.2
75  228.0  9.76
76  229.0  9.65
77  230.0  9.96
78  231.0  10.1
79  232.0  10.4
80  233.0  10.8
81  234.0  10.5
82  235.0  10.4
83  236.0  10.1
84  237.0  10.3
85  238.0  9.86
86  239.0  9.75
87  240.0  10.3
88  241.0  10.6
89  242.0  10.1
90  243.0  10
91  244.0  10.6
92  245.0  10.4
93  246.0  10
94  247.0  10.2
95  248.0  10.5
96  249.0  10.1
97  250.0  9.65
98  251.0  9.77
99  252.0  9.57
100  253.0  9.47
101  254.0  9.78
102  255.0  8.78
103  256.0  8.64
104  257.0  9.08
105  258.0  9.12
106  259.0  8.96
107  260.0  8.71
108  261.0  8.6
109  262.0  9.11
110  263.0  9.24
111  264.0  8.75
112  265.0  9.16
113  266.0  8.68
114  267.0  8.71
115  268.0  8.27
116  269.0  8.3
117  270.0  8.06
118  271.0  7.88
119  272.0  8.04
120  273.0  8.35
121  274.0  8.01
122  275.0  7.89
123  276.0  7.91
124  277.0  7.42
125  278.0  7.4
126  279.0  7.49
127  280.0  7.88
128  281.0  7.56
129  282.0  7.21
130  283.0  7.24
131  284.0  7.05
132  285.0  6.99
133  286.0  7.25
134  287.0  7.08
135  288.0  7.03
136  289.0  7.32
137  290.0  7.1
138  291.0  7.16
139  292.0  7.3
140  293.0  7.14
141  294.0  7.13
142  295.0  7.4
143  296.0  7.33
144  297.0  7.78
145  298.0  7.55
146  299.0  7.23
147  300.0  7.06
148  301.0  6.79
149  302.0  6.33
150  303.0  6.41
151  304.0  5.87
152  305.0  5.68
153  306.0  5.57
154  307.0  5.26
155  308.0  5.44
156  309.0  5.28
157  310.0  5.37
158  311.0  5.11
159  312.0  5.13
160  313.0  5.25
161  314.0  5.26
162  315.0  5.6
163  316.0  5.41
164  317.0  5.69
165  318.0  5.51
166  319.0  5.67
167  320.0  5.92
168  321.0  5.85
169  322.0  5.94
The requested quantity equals 10.6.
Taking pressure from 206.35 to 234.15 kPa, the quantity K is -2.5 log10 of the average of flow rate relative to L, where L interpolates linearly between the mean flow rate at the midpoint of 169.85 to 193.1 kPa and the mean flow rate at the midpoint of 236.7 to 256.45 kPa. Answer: 0.01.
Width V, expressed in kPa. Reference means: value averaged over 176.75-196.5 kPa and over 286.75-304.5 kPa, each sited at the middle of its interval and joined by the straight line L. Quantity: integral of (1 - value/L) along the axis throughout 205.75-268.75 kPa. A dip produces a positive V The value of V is -3.3 kPa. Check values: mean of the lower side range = 11.8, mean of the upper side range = 7.06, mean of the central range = 10.1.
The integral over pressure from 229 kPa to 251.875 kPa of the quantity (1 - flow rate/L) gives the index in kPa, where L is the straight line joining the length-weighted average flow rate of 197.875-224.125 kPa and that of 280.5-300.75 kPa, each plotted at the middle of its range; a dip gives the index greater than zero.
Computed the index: -1.0 kPa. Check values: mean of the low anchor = 11.3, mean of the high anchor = 7.24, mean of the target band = 10.2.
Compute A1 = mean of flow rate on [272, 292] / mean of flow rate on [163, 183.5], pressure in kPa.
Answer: 0.59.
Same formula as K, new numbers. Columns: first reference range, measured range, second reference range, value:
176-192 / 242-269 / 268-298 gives -0.079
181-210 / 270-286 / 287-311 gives 0.005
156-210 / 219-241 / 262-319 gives -0.040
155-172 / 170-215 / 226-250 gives 0.028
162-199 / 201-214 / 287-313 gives -0.015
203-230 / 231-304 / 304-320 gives -0.076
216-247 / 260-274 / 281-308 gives -0.012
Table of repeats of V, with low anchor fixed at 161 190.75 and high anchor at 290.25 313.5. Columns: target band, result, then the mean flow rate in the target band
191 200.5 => -0.6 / 12.2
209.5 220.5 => -0.4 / 11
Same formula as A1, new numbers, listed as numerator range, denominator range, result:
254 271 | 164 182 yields 0.69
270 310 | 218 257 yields 0.69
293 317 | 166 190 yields 0.50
